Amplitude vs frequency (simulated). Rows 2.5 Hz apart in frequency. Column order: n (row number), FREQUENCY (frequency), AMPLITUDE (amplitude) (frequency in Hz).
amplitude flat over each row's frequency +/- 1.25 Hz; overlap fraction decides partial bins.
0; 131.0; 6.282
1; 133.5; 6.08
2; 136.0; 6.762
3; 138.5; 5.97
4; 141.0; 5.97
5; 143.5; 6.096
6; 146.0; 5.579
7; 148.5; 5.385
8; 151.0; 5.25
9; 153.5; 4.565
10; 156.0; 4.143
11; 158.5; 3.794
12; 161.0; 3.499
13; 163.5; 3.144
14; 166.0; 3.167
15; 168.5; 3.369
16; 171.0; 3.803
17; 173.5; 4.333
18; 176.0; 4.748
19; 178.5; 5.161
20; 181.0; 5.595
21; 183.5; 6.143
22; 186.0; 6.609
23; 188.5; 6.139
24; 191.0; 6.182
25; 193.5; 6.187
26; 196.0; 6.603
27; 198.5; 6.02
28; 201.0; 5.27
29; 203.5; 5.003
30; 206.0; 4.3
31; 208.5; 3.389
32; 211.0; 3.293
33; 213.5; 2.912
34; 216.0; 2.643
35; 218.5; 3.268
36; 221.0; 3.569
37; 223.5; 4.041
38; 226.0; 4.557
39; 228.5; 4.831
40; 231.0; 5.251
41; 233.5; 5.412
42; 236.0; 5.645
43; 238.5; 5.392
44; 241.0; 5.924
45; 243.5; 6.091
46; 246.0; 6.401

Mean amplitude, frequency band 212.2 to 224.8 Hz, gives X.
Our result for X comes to 3.29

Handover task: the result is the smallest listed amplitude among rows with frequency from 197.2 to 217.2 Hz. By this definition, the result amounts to 2.643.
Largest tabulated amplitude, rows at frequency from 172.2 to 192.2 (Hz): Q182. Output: 6.609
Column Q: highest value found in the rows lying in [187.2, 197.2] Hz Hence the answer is 6.603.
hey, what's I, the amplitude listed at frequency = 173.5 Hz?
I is 4.333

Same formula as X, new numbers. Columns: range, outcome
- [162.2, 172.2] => 3.37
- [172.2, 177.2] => 4.53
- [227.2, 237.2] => 5.28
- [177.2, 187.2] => 5.87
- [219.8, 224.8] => 3.81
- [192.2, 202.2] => 6.02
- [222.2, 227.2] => 4.29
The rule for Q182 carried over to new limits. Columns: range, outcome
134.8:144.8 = 6.762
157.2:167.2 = 3.794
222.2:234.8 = 5.412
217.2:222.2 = 3.569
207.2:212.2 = 3.389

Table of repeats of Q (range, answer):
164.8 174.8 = 4.333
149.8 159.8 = 5.25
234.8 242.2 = 5.924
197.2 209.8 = 6.02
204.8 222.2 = 4.3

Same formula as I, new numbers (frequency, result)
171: 3.803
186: 6.609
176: 4.748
